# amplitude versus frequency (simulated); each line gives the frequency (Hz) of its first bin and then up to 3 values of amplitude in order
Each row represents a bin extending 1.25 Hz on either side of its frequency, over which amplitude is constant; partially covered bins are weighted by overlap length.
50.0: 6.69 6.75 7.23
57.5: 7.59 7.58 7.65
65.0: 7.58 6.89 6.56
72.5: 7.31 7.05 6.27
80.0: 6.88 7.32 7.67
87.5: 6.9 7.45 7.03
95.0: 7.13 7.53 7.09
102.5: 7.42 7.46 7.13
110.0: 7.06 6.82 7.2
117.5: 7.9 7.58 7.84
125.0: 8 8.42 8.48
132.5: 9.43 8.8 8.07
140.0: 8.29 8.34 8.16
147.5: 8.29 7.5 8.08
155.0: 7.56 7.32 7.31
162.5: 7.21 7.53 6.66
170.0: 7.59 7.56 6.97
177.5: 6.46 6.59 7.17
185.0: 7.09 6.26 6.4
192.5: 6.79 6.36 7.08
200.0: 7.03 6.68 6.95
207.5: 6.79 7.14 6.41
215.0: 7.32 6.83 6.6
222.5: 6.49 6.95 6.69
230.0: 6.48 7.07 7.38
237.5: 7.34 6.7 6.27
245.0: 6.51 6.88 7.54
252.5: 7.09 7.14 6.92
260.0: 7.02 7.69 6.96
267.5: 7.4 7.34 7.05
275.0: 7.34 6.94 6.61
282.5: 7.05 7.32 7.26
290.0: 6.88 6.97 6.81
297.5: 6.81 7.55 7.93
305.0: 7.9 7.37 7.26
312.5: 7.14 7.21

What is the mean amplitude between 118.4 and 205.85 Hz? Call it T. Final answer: 7.49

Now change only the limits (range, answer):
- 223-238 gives 6.94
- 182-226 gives 6.79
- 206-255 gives 6.87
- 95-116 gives 7.21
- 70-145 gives 7.57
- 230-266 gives 7.02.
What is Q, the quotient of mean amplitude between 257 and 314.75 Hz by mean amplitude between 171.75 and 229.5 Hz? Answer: 1.1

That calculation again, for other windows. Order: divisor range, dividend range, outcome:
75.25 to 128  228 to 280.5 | 0.96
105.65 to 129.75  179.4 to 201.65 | 0.89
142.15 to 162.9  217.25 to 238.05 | 0.88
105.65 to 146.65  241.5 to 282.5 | 0.88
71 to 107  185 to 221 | 0.94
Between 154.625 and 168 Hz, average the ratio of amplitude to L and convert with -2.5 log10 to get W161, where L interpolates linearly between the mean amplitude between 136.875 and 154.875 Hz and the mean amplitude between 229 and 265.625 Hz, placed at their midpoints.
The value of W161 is 0.090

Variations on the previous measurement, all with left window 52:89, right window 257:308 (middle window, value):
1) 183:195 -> 0.09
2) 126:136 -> -0.22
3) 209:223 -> 0.06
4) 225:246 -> 0.06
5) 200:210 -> 0.05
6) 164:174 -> -0.02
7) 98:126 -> -0.04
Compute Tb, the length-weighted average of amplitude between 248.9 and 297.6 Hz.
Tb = 7.11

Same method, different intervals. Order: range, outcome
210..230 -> 6.76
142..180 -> 7.46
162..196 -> 6.9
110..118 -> 7.21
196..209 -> 6.9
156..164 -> 7.3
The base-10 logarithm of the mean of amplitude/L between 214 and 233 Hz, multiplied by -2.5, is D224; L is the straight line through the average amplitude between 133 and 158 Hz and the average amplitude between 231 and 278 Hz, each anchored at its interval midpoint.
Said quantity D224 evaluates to 0.09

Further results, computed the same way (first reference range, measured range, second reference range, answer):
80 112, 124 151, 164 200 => -0.18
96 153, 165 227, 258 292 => 0.10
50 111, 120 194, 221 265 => -0.08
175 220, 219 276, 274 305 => 0.00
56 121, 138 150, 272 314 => -0.14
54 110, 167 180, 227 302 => 0.02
